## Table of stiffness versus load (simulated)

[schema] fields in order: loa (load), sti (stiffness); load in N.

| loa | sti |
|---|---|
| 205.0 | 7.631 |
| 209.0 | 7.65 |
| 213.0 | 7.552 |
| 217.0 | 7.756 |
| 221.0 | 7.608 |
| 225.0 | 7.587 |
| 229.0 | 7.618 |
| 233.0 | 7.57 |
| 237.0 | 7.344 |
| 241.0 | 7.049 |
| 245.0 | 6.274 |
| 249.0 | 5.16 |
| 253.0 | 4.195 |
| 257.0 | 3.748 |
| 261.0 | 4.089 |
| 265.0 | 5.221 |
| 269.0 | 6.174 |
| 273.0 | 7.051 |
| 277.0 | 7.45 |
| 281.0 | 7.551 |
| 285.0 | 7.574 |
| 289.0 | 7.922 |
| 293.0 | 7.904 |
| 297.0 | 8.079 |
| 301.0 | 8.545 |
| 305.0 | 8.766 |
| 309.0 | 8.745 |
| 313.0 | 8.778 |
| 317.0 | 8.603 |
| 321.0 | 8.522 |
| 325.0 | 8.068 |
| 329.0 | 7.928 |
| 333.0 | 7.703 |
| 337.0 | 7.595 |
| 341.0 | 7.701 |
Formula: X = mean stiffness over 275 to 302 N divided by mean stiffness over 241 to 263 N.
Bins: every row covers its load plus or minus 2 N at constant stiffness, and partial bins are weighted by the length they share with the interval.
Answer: 1.60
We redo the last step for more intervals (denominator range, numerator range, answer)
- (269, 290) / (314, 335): 1.11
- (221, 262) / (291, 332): 1.35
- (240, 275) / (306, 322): 1.61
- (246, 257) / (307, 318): 1.87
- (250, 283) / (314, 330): 1.47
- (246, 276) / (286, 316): 1.61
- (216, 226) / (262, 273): 0.76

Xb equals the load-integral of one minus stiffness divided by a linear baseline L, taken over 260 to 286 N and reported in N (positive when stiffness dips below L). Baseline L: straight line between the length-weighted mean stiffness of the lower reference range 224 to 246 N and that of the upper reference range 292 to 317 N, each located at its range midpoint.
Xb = 4.8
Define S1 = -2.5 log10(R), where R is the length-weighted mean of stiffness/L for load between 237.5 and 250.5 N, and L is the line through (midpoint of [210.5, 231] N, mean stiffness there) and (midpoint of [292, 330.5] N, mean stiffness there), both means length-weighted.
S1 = 0.229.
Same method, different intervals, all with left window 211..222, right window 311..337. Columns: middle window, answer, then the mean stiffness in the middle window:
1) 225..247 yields 0.078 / 7.21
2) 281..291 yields 0.042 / 7.71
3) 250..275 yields 0.478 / 5.08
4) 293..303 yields -0.021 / 8.23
